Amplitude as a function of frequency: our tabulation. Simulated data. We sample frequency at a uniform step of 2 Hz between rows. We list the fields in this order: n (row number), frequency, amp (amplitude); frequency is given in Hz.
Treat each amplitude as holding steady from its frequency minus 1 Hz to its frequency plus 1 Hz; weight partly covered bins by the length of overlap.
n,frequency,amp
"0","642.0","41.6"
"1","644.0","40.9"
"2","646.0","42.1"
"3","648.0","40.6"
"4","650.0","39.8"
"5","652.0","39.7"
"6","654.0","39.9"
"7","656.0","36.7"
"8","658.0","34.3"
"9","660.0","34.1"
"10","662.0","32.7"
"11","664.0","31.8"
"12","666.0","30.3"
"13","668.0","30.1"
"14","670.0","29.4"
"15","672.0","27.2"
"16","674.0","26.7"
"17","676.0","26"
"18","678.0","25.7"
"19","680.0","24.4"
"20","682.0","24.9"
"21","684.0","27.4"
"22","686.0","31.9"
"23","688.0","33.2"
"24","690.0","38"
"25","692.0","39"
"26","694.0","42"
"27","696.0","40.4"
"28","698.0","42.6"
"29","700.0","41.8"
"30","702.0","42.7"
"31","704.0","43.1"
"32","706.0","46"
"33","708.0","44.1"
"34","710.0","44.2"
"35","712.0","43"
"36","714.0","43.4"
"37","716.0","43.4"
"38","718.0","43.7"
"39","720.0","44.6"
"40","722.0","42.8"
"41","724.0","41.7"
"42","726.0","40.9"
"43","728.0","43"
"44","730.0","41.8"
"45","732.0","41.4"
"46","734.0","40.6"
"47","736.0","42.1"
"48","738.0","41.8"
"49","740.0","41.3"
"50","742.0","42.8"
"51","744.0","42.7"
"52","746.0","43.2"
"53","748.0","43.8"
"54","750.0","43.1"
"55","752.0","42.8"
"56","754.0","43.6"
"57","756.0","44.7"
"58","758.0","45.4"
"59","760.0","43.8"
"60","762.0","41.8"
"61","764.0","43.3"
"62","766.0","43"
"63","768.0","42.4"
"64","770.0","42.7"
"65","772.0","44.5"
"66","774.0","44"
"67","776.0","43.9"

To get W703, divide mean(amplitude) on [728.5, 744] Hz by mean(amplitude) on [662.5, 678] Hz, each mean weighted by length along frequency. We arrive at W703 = 1.46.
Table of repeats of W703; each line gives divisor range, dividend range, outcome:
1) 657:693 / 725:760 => 1.40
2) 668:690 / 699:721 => 1.54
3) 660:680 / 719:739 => 1.45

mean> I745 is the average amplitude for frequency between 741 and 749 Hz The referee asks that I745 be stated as 43.1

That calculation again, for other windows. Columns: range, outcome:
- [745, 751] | 43.4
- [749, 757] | 43.6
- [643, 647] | 41.5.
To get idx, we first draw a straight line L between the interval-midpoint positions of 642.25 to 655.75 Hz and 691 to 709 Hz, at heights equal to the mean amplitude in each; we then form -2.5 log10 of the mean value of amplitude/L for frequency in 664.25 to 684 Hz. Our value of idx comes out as 0.45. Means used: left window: 40.3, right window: 42.4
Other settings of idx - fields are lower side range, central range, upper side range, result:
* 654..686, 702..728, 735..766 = -0.17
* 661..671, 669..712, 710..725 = 0.05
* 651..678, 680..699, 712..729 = 0.06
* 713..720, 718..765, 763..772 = 0.01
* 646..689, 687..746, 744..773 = -0.11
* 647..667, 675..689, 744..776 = 0.34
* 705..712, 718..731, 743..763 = 0.04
